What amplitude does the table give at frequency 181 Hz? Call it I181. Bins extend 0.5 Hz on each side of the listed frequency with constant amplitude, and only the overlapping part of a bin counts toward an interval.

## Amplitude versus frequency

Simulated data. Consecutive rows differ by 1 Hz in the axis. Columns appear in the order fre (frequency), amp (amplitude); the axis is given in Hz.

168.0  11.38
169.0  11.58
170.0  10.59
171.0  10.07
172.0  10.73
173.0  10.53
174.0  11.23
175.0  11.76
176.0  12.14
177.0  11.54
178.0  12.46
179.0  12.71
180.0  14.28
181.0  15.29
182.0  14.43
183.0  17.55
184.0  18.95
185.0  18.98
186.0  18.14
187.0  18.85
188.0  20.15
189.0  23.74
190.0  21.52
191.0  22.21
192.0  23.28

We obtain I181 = 15.29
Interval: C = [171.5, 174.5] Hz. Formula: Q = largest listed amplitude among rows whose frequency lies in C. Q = 11.23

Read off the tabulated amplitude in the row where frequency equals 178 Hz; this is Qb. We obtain 12.46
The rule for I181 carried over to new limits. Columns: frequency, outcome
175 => 11.76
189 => 23.74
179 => 12.71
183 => 17.55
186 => 18.14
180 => 14.28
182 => 14.43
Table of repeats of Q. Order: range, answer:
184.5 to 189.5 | 23.74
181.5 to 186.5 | 18.98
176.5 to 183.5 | 17.55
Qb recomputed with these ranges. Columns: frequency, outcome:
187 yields 18.85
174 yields 11.23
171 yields 10.07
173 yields 10.53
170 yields 10.59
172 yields 10.73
